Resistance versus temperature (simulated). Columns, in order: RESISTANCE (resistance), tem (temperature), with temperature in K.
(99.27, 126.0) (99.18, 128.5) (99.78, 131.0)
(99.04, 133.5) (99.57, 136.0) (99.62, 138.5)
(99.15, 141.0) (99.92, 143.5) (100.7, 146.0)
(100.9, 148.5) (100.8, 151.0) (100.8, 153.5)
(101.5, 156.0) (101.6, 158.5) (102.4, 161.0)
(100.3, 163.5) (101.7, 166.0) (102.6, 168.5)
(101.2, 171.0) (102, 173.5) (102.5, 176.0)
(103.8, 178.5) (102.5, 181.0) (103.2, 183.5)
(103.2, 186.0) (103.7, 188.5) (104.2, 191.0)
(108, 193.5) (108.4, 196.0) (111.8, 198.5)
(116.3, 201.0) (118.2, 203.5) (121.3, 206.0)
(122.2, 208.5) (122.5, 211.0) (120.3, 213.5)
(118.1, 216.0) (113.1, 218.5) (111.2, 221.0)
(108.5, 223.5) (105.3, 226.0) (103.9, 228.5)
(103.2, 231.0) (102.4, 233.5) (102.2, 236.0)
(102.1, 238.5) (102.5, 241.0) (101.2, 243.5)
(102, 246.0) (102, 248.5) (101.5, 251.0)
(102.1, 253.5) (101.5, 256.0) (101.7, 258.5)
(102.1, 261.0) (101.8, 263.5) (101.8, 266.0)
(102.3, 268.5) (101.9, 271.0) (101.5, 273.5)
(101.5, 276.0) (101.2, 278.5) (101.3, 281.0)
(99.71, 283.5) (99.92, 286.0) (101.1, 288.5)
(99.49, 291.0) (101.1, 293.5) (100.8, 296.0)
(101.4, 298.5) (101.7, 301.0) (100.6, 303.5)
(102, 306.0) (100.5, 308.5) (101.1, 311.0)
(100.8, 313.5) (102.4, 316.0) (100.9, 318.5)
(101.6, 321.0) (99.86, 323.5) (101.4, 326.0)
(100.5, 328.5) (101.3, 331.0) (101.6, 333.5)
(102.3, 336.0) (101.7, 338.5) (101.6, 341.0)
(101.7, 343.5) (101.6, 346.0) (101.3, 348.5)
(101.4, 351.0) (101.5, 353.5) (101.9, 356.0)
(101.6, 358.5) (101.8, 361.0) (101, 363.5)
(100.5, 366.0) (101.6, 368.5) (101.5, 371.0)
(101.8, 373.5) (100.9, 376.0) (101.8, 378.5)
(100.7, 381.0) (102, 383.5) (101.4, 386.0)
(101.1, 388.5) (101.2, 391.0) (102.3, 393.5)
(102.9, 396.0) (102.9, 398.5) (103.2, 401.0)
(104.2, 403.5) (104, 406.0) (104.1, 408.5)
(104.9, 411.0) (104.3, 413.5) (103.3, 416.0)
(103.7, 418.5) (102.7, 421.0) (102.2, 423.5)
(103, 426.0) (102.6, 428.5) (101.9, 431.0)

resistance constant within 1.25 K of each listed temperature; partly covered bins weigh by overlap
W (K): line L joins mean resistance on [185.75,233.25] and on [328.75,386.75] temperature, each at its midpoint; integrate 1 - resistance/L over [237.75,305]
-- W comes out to 3.79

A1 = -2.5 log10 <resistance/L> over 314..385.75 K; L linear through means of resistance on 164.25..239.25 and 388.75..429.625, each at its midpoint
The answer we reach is 0.03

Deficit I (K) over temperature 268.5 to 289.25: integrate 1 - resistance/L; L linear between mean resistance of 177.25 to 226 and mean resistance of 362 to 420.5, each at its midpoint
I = 1.3 K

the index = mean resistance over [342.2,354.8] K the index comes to 102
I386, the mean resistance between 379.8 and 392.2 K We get 101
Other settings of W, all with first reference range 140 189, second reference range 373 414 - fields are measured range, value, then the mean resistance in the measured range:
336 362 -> 0.2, 102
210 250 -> -2.1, 107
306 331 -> 0.3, 101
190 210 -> -2.4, 114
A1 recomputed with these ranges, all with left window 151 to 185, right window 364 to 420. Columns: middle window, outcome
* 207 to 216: -0.19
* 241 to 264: 0.00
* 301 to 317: 0.01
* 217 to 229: -0.07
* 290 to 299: 0.02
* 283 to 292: 0.02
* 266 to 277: 0.00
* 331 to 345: 0.01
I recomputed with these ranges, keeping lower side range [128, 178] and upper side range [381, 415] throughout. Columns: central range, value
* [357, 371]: 0.2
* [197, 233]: -4.4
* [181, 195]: -0.4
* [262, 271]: 0.0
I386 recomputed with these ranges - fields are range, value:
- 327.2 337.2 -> 101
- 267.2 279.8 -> 102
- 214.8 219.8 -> 116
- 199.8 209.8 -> 120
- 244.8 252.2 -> 102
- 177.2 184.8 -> 103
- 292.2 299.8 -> 101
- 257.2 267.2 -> 102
